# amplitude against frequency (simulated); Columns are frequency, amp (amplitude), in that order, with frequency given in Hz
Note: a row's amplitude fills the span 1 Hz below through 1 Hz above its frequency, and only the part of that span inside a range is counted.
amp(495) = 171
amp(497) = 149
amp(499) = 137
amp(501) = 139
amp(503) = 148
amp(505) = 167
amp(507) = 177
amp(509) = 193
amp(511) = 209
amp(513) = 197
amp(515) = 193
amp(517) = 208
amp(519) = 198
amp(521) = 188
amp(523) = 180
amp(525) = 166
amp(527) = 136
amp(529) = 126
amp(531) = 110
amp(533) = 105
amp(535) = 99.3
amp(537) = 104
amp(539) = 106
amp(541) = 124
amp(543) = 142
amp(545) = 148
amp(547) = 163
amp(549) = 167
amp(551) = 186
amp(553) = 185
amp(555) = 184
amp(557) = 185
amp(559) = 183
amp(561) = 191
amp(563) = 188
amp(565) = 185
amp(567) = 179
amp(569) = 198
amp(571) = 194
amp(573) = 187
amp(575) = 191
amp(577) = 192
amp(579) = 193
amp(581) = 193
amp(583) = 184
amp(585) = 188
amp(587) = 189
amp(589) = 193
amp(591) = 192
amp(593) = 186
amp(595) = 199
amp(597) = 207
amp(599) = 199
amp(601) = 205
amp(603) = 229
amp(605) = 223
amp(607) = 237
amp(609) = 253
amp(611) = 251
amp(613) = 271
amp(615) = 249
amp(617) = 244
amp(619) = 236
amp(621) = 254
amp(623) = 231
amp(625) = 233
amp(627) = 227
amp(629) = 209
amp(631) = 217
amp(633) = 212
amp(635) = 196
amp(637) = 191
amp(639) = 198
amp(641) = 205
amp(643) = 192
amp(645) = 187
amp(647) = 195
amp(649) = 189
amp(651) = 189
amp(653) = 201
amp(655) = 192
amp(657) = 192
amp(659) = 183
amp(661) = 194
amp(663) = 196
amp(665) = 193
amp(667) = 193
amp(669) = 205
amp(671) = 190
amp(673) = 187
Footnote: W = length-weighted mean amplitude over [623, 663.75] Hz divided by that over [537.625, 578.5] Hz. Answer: 1.2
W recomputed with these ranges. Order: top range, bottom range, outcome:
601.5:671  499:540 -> 1.36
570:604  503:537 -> 1.20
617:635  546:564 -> 1.25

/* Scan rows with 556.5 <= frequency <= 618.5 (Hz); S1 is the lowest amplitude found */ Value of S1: 179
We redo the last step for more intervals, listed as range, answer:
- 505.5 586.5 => 99.3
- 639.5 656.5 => 187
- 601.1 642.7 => 191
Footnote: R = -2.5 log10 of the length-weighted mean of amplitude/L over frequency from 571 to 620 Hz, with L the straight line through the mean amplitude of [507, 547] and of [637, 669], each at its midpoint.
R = -0.199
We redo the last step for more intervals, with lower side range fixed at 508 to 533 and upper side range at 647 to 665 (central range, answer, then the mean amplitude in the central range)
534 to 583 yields 0.05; 170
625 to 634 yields -0.16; 218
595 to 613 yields -0.22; 227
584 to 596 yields -0.05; 191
